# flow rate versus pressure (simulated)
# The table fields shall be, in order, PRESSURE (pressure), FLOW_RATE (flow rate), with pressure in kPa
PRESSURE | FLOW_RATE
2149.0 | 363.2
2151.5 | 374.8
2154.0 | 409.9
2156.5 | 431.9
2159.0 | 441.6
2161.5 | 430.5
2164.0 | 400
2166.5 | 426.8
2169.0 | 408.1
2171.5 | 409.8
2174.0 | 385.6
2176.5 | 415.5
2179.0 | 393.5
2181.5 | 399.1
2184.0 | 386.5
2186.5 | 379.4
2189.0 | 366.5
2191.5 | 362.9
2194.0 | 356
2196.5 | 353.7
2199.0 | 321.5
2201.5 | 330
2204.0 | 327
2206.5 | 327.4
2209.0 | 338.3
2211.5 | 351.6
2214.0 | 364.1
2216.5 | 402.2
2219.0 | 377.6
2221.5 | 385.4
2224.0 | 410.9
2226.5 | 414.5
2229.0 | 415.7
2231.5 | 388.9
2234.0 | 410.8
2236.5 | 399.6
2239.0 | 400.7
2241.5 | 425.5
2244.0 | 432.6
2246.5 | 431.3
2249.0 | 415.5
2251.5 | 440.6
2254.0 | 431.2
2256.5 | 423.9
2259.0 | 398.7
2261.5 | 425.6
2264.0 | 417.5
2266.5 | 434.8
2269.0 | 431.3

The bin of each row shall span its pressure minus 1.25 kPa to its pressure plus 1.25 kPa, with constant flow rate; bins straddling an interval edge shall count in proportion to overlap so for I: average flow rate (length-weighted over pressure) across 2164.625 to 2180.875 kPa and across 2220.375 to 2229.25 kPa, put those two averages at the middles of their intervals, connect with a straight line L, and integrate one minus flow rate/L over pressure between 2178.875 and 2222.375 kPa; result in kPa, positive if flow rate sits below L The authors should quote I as 4.8 kPa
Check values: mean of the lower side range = 406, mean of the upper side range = 406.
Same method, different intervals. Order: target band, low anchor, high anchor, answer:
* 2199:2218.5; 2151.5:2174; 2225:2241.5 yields 2.9 kPa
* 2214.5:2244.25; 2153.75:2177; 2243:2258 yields 1.5 kPa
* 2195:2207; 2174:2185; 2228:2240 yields 2.0 kPa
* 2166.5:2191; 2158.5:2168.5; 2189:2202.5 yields -0.5 kPa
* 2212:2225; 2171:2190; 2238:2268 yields 0.7 kPa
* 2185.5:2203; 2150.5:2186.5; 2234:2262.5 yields 2.5 kPa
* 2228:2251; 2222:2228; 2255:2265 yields -0.1 kPa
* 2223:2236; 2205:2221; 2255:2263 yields -0.9 kPa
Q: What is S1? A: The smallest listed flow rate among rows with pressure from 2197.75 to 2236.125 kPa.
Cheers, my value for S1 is 321.5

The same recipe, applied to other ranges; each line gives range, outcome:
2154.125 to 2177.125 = 385.6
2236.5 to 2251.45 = 399.6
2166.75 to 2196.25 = 356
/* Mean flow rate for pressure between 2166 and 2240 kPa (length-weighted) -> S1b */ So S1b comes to 380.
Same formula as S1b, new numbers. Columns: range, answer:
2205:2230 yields 378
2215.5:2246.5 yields 406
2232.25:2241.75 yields 406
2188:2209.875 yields 342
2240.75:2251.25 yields 428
